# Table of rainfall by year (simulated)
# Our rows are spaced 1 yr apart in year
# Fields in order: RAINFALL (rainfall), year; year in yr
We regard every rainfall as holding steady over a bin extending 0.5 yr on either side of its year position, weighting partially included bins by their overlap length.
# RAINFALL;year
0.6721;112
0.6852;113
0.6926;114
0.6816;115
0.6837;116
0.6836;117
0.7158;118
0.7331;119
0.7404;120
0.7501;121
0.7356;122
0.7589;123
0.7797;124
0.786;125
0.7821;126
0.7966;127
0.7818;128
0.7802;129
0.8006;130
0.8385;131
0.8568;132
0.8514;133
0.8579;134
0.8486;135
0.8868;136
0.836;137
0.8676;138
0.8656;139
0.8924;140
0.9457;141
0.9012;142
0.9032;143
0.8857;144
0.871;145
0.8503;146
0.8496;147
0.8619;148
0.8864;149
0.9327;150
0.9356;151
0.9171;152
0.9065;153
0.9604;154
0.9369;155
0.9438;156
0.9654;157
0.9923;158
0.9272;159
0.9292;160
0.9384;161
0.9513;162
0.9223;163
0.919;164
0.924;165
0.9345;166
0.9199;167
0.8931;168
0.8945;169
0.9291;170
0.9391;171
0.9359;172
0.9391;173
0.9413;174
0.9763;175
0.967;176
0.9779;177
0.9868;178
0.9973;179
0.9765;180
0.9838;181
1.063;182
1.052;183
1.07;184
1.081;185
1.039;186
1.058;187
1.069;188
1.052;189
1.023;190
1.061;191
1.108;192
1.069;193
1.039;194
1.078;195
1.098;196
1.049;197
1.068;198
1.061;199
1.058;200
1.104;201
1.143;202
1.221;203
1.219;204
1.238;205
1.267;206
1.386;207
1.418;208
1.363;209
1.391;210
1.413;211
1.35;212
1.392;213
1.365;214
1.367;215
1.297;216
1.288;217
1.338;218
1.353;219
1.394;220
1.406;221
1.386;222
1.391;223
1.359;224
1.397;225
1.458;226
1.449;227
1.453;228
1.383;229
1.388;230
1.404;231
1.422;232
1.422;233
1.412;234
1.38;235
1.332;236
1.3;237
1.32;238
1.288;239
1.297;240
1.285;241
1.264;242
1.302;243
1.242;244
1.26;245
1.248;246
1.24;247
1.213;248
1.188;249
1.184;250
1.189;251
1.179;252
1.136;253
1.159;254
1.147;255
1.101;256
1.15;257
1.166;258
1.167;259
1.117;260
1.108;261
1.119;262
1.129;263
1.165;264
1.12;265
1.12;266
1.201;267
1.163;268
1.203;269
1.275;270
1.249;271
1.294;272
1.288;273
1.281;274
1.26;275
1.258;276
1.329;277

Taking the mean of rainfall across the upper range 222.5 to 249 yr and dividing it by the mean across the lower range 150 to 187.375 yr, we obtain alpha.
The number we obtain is 1.39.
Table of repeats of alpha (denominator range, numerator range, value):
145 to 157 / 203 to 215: 1.48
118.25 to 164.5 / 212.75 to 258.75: 1.51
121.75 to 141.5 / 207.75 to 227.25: 1.66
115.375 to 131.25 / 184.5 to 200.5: 1.40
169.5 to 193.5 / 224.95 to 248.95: 1.32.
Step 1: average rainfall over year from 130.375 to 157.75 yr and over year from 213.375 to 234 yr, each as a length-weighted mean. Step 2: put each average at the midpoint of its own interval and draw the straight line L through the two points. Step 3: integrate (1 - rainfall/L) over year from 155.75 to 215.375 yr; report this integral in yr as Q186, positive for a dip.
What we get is 4.1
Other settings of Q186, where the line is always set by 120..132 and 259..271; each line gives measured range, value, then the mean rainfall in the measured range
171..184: -0.9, 0.985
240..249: -1.2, 1.26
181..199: -2.0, 1.06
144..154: -0.6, 0.893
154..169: -1.0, 0.935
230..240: -2.6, 1.36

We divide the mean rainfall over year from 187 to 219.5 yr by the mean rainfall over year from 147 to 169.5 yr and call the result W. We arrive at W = 1.31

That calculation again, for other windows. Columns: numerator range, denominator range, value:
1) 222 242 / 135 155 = 1.54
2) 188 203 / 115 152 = 1.31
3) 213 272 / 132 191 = 1.35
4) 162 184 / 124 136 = 1.17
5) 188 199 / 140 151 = 1.19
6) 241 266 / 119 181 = 1.33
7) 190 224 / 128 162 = 1.40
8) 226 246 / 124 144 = 1.59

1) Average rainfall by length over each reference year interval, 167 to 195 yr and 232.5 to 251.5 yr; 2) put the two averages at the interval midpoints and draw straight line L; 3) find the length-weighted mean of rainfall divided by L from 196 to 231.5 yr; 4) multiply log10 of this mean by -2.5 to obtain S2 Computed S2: -0.14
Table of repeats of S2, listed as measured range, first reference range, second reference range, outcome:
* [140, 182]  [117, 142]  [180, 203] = 0.01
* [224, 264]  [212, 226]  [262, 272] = 0.01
